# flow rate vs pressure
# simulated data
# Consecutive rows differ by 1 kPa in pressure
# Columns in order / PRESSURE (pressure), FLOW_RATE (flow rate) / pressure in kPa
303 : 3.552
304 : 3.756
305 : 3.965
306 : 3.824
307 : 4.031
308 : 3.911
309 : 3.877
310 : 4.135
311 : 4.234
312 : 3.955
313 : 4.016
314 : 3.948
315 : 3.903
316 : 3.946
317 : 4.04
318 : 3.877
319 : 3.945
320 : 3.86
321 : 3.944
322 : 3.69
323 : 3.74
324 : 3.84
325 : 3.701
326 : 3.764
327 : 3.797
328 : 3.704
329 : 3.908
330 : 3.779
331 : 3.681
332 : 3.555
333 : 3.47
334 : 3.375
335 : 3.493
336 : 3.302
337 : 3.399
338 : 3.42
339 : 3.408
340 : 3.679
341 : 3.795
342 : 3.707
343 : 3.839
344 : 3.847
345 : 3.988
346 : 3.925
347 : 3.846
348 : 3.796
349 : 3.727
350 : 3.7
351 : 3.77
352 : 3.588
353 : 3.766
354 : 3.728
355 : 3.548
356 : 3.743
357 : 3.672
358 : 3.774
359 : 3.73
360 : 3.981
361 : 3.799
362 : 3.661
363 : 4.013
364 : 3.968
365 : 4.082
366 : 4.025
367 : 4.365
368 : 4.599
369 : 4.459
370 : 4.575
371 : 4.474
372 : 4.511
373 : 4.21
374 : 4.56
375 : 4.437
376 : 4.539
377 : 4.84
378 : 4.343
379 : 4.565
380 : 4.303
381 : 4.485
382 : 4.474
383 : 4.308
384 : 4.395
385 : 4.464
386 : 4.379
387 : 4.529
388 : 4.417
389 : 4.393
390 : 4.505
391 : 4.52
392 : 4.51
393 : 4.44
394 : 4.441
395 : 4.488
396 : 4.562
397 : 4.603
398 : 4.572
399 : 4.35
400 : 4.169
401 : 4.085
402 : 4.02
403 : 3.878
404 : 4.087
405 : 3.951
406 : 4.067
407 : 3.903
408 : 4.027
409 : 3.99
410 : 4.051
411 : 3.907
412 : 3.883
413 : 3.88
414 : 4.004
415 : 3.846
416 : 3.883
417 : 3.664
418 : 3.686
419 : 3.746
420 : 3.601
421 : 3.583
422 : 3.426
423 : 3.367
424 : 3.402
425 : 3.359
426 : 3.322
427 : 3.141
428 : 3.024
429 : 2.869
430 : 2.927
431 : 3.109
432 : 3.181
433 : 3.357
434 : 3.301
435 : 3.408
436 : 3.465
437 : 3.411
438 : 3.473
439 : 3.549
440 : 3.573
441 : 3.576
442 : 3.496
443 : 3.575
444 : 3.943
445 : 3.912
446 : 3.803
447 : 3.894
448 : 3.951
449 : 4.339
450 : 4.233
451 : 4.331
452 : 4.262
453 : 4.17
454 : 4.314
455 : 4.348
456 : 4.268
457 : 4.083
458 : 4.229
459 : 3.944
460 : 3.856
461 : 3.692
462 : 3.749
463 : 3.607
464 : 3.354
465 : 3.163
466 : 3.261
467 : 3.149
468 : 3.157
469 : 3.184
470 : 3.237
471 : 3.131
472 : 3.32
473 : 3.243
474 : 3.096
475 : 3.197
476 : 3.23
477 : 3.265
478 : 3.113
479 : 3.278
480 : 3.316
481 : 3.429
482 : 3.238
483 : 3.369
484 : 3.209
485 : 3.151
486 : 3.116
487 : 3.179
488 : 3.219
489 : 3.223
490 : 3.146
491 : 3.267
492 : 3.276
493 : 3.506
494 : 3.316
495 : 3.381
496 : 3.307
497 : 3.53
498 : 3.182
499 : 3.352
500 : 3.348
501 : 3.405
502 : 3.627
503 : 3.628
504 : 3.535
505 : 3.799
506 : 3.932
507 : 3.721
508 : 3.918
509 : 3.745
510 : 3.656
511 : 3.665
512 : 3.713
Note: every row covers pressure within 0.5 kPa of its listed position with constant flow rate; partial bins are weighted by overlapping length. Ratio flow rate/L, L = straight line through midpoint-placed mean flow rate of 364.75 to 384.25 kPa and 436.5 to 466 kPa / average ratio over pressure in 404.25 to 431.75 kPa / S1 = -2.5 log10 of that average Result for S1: 0.14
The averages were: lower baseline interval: 4.43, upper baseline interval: 3.86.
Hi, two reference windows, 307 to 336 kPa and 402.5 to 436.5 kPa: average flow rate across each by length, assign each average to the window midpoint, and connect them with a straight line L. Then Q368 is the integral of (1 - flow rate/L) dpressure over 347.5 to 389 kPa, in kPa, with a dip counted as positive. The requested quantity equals -5.0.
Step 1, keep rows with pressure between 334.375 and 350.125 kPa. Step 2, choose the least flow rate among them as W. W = 3.302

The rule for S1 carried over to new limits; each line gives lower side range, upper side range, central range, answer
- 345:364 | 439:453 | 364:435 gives -0.06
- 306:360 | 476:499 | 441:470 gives -0.13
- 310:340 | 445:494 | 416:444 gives 0.06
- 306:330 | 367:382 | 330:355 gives 0.14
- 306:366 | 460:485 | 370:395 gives -0.23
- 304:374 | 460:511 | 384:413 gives -0.16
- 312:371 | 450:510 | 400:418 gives -0.08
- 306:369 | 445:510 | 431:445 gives 0.04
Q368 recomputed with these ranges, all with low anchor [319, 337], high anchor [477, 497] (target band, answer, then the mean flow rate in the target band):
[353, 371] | -1.99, 3.99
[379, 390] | -2.77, 4.43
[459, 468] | -0.42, 3.49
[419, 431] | 0.51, 3.29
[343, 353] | -0.46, 3.8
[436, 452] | -2.01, 3.81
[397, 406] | -1.72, 4.16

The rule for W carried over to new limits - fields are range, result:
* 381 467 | 2.869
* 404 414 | 3.88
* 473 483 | 3.096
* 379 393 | 4.303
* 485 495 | 3.116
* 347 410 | 3.548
